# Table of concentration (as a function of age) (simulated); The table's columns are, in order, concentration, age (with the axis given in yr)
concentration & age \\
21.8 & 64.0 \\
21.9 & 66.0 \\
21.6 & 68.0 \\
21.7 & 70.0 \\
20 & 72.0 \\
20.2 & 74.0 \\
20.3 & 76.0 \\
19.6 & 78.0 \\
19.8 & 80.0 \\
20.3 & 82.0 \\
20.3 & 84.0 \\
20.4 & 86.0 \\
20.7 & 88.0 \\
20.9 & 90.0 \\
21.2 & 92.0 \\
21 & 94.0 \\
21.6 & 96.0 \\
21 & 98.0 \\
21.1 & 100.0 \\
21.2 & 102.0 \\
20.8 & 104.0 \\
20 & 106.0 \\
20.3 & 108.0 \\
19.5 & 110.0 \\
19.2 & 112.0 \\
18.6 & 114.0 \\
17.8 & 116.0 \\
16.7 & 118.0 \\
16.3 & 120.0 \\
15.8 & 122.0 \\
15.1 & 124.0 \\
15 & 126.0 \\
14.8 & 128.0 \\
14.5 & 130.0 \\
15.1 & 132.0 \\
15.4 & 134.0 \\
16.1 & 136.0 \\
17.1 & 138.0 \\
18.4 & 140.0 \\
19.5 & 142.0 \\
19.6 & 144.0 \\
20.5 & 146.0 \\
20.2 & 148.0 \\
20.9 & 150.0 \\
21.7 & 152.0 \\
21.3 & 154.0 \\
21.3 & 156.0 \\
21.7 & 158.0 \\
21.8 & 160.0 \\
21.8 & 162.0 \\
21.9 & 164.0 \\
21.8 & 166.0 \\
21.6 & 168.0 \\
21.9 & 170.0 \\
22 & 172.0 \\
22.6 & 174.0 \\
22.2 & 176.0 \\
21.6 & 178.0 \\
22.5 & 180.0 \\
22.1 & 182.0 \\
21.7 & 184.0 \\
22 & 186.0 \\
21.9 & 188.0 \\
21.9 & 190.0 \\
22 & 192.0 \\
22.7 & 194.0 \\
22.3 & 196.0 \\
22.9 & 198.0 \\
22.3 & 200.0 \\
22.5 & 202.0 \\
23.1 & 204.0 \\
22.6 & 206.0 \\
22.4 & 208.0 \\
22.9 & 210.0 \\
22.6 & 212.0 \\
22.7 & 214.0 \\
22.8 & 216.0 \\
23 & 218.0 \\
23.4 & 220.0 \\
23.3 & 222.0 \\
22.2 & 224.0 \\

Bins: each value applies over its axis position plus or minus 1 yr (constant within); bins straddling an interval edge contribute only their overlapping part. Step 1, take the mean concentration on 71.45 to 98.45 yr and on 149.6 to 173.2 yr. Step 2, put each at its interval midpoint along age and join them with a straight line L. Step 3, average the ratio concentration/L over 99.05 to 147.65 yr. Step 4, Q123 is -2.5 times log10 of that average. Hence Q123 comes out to 0.18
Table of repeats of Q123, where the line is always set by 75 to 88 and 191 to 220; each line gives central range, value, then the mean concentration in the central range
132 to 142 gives 0.253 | 16.9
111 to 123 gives 0.197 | 17.4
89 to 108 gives -0.023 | 20.9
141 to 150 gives 0.073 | 20.1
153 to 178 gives 0.002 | 21.8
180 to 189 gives 0.012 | 22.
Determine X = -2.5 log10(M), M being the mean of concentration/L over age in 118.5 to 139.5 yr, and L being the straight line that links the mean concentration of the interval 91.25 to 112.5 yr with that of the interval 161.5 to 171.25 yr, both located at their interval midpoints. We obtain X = 0.33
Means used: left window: 20.7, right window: 21.8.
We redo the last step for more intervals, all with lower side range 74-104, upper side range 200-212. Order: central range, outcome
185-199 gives 0.009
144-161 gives 0.034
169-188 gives 0.006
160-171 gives 0.008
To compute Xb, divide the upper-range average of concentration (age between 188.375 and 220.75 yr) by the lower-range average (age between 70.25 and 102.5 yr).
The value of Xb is 1.10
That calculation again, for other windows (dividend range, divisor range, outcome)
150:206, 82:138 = 1.19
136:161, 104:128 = 1.14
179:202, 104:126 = 1.24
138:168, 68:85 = 1.02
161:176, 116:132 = 1.41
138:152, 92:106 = 0.94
